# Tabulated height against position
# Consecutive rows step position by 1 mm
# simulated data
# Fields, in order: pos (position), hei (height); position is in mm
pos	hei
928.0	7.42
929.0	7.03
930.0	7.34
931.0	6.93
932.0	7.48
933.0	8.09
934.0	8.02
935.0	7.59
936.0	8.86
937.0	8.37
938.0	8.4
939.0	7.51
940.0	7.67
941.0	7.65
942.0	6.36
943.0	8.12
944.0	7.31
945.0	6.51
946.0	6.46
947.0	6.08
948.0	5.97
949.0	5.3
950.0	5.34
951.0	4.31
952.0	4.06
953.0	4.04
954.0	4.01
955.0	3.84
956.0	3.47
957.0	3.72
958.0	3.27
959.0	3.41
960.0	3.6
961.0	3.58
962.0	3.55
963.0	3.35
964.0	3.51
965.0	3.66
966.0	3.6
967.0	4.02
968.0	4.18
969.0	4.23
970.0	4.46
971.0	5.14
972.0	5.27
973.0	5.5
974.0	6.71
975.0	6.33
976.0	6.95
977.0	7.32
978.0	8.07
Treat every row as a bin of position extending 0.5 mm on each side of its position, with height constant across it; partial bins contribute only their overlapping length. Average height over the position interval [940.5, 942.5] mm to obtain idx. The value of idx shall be 7.01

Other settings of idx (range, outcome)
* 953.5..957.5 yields 3.76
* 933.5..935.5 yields 7.8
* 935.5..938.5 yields 8.54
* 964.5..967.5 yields 3.76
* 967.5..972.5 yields 4.66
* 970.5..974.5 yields 5.66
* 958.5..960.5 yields 3.5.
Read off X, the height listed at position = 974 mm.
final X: 6.71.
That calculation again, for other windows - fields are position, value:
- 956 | 3.47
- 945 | 6.51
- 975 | 6.33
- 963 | 3.35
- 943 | 8.12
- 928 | 7.42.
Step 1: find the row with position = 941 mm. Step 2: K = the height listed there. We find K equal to 7.65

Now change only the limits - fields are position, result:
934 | 8.02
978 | 8.07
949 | 5.3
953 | 4.04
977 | 7.32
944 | 7.31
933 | 8.09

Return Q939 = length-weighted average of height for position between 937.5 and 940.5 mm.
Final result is 7.86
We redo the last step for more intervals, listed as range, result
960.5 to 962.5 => 3.56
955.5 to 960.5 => 3.49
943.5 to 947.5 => 6.59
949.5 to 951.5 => 4.82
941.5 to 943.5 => 7.24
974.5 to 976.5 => 6.64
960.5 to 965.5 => 3.53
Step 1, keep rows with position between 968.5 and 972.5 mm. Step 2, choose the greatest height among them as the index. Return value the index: 5.27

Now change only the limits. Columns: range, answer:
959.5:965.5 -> 3.66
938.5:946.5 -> 8.12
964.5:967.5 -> 4.02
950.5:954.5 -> 4.31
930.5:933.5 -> 8.09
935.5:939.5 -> 8.86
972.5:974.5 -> 6.71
